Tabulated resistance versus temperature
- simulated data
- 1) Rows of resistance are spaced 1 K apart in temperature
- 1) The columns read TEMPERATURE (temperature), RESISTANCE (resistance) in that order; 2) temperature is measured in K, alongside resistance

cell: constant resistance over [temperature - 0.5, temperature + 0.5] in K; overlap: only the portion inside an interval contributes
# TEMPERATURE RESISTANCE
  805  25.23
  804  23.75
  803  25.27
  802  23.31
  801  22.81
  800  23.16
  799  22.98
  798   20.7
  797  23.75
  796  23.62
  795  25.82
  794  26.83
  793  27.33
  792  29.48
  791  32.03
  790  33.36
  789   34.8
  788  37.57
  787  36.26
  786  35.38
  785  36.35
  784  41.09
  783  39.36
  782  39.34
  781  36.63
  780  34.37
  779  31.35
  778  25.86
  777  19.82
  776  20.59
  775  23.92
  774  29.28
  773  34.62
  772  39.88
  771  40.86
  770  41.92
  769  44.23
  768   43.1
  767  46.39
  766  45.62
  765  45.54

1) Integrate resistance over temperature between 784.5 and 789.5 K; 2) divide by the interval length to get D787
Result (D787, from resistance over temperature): 36.1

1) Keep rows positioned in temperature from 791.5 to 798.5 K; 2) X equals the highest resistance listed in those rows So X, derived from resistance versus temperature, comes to 29.48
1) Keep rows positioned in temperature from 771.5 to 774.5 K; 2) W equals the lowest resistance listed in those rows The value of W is 29.28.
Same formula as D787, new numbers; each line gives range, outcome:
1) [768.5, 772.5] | 41.7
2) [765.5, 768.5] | 45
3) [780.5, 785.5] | 38.6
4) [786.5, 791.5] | 34.8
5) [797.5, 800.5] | 22.3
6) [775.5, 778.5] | 22.1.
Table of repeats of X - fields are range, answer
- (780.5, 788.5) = 41.09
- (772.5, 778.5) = 34.62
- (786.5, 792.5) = 37.57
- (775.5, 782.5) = 39.34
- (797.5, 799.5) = 22.98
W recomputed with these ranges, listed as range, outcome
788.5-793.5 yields 27.33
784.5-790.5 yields 33.36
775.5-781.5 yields 19.82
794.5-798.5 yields 20.7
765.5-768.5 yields 43.1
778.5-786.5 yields 31.35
